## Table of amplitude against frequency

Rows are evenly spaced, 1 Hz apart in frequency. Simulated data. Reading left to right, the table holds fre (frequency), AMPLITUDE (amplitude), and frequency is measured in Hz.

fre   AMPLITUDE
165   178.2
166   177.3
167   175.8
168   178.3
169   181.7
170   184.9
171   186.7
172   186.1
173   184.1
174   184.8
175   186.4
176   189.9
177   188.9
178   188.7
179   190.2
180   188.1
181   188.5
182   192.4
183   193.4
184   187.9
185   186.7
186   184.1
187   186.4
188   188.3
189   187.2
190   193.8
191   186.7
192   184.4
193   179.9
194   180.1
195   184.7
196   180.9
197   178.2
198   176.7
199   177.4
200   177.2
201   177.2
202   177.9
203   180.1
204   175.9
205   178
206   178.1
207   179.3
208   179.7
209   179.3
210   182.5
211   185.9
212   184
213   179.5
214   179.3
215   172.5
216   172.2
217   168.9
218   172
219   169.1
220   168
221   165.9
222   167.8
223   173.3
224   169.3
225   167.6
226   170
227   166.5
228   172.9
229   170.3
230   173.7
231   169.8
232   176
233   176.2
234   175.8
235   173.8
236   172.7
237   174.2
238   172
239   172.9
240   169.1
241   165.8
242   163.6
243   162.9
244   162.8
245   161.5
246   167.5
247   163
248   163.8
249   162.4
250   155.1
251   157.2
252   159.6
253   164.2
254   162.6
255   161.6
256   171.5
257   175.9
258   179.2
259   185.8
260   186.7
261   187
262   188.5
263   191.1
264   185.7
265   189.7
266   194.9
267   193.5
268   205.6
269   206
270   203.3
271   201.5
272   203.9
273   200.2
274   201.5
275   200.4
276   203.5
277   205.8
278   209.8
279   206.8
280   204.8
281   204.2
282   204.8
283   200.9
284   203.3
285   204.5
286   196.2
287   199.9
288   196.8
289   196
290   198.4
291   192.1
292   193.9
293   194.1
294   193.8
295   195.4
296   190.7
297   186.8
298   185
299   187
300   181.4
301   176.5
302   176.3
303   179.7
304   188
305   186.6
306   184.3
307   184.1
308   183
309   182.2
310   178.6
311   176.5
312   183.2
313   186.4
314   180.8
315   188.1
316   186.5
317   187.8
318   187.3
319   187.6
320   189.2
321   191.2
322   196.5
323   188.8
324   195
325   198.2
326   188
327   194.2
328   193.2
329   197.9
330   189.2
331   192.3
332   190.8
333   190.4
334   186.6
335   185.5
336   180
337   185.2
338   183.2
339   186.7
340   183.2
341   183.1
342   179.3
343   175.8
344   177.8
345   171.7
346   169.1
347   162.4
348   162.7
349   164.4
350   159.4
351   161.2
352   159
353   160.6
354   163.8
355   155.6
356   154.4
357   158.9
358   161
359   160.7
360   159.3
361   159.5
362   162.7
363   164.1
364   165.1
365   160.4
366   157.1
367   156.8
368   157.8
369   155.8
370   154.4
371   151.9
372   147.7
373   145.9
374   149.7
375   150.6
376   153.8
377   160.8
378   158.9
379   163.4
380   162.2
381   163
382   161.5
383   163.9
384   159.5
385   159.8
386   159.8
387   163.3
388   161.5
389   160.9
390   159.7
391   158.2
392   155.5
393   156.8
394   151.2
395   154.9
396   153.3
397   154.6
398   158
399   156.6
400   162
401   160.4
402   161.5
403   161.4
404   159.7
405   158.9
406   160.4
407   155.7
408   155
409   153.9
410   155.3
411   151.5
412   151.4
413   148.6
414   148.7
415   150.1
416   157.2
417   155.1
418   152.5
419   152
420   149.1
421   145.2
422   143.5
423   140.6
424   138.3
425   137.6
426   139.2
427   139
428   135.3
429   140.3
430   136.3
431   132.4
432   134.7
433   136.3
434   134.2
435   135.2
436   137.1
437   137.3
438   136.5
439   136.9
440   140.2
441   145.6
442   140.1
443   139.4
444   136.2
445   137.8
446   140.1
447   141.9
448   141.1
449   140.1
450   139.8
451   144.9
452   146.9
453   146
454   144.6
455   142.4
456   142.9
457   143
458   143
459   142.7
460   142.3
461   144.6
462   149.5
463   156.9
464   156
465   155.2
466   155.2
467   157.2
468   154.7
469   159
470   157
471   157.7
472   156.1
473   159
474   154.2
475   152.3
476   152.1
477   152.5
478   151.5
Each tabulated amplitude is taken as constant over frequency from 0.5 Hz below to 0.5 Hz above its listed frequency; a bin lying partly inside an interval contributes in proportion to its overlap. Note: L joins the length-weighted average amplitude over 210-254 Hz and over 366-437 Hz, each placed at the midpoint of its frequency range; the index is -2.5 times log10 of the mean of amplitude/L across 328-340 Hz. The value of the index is -0.18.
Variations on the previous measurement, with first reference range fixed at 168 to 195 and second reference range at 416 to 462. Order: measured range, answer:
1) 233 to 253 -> 0.061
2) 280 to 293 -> -0.184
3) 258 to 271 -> -0.124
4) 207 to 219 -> 0.022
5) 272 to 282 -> -0.199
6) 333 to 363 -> -0.081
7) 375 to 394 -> -0.061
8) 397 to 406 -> -0.082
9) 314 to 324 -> -0.164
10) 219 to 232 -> 0.057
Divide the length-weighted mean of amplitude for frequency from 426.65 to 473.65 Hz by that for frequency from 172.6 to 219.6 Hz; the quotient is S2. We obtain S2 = 0.8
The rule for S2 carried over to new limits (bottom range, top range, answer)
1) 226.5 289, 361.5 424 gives 0.85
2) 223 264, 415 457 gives 0.83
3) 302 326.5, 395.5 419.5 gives 0.83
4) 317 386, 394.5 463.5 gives 0.86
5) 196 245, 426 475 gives 0.83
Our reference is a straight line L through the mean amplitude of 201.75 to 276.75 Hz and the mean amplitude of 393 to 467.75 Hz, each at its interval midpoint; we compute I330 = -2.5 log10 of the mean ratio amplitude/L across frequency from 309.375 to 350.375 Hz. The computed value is -0.13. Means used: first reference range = 177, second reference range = 147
